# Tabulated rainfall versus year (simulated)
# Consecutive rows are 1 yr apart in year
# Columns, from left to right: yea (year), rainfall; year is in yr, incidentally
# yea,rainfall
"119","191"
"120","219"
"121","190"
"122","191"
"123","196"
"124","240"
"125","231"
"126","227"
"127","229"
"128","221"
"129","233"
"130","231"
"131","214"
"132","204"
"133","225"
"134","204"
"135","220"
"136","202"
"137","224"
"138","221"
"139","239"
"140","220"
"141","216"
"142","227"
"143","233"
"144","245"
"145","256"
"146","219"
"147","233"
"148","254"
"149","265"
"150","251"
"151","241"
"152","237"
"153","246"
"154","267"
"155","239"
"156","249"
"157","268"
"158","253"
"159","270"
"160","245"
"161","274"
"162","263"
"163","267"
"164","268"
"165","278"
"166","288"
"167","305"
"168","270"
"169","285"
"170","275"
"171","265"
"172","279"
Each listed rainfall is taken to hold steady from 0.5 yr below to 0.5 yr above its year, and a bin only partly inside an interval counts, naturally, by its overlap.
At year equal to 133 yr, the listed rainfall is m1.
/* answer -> 225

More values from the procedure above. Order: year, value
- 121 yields 190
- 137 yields 224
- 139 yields 239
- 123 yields 196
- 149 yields 265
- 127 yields 229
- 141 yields 216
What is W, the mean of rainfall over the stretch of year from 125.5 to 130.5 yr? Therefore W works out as 228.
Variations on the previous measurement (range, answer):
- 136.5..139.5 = 228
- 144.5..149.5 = 245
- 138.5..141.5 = 225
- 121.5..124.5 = 209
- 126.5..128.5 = 225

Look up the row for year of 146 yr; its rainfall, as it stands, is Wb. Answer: 219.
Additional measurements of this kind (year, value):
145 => 256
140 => 220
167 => 305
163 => 267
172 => 279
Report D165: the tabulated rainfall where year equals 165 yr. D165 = 278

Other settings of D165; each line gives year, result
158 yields 253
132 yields 204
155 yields 239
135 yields 220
